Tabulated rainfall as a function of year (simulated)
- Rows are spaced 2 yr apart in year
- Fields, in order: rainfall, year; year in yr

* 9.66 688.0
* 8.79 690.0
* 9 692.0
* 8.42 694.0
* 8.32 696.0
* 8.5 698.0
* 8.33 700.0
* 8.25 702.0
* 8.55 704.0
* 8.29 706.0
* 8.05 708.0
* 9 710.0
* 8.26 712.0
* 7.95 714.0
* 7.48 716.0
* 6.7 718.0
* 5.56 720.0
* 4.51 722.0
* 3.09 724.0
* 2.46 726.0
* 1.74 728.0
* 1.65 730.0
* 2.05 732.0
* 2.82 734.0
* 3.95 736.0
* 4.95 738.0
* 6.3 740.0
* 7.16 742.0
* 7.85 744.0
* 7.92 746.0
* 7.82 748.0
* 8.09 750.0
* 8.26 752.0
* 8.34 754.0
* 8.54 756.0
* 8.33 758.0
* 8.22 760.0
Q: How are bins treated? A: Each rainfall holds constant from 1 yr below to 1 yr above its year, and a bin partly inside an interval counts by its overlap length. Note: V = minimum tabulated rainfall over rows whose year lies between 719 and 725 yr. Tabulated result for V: 3.09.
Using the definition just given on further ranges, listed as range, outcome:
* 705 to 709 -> 8.05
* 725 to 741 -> 1.65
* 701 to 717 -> 7.48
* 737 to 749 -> 4.95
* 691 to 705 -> 8.25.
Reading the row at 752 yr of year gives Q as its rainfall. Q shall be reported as 8.26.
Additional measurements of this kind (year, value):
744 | 7.85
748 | 7.82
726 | 2.46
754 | 8.34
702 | 8.25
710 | 9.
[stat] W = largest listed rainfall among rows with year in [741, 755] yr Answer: 8.34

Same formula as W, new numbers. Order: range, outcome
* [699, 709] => 8.55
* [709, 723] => 9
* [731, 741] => 6.3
